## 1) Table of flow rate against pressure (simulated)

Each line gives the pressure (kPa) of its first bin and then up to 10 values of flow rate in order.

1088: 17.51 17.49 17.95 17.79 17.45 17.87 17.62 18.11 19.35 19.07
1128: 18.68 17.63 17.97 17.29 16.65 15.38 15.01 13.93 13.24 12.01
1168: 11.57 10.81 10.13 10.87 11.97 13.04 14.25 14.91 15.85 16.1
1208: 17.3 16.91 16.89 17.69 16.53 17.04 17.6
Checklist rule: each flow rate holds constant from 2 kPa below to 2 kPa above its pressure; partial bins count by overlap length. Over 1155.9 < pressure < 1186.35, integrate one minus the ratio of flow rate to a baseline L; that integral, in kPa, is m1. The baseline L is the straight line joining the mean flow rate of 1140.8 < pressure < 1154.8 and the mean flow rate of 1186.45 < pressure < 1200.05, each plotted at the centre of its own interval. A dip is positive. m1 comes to 6.8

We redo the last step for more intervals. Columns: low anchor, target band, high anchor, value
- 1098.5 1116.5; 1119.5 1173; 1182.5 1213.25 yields 3.38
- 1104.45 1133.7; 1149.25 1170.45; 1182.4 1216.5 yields 4.52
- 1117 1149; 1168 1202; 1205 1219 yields 9.09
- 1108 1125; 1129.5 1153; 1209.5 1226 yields 1.71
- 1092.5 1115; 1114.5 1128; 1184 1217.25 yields -1.20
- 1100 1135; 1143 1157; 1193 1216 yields 1.77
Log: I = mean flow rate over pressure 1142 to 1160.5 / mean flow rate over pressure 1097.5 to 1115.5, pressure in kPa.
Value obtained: 0.8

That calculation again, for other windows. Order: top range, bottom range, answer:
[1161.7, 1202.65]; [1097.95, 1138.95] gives 0.69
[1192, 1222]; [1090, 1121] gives 0.91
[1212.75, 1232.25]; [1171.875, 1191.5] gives 1.47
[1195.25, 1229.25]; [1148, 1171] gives 1.26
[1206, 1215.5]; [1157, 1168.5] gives 1.36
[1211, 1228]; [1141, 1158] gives 1.11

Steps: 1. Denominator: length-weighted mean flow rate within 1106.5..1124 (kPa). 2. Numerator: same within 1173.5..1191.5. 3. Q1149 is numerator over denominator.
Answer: 0.6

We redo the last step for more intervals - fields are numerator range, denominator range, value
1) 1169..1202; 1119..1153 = 0.73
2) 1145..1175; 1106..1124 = 0.72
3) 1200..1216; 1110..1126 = 0.90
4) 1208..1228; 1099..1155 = 0.97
